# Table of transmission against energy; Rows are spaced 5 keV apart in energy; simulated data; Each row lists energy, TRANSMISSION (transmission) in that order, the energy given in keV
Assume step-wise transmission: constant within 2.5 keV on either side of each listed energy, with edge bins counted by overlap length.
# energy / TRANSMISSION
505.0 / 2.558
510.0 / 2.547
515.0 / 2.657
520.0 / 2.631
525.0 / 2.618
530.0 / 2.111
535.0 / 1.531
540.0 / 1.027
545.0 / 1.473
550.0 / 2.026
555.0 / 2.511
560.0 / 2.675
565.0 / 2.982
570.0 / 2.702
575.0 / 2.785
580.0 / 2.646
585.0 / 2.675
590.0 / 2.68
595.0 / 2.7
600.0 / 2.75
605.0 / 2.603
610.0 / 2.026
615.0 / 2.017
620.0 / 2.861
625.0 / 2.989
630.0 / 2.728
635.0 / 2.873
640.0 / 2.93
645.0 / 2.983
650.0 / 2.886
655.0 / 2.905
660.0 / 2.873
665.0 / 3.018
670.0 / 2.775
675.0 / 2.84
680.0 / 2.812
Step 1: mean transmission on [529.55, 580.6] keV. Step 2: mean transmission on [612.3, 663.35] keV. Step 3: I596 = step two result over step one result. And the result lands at 1.3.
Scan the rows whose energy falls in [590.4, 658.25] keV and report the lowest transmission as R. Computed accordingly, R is 2.017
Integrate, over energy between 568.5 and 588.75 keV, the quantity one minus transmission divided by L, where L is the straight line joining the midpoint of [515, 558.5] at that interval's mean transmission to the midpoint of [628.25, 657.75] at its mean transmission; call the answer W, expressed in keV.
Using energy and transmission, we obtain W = -2.8 keV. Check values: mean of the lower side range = 2.04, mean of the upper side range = 2.89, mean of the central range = 2.7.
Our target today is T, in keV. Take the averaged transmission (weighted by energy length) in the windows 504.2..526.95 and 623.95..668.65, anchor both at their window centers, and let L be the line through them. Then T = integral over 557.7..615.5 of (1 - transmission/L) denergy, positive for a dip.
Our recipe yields 2.9 keV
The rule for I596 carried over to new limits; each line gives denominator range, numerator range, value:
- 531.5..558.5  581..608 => 1.51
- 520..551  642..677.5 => 1.56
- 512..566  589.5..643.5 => 1.22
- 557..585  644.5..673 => 1.06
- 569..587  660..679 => 1.06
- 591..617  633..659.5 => 1.19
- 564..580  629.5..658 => 1.04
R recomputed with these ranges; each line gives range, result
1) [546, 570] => 2.026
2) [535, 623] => 1.027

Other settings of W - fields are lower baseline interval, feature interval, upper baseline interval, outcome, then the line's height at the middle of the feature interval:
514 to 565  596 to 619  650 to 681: 1.2 keV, 2.54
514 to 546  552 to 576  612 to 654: -4.8 keV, 2.26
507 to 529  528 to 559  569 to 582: 9.7 keV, 2.64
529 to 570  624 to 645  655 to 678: -1.8 keV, 2.66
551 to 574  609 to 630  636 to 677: 2.1 keV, 2.81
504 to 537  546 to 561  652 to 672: 1.3 keV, 2.5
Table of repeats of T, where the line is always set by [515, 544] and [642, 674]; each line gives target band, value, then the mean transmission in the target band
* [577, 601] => -2.6 keV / 2.69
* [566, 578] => -2.4 keV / 2.77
